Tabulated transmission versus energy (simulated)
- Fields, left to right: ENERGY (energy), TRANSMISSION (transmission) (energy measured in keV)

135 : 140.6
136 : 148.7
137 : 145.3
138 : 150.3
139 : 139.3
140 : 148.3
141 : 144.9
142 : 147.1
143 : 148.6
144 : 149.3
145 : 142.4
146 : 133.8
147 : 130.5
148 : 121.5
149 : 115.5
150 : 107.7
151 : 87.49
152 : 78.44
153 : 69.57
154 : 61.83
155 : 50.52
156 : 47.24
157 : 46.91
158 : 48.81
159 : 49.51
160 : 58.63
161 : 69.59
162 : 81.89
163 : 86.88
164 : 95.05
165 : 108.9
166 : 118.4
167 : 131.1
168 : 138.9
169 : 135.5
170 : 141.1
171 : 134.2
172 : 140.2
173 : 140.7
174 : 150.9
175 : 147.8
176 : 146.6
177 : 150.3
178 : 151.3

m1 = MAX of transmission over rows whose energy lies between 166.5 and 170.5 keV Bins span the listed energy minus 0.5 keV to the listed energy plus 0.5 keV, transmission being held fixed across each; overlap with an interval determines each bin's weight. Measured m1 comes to 141.1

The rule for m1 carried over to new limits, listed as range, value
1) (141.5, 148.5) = 149.3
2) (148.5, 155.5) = 115.5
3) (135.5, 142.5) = 150.3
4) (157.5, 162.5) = 81.89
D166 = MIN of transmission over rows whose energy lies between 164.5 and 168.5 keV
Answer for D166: 108.9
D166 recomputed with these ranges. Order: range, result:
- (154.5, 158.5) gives 46.91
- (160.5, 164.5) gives 69.59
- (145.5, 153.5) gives 69.57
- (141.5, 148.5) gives 121.5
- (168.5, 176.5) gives 134.2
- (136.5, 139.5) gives 139.3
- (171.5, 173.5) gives 140.2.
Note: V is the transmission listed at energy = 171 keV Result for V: 134.2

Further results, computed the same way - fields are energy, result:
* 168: 138.9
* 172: 140.2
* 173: 140.7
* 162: 81.89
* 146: 133.8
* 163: 86.88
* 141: 144.9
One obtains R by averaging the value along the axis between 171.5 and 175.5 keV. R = 145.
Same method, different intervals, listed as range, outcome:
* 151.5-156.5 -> 61.5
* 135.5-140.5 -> 146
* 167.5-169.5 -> 137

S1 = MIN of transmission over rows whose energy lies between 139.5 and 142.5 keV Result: 144.9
